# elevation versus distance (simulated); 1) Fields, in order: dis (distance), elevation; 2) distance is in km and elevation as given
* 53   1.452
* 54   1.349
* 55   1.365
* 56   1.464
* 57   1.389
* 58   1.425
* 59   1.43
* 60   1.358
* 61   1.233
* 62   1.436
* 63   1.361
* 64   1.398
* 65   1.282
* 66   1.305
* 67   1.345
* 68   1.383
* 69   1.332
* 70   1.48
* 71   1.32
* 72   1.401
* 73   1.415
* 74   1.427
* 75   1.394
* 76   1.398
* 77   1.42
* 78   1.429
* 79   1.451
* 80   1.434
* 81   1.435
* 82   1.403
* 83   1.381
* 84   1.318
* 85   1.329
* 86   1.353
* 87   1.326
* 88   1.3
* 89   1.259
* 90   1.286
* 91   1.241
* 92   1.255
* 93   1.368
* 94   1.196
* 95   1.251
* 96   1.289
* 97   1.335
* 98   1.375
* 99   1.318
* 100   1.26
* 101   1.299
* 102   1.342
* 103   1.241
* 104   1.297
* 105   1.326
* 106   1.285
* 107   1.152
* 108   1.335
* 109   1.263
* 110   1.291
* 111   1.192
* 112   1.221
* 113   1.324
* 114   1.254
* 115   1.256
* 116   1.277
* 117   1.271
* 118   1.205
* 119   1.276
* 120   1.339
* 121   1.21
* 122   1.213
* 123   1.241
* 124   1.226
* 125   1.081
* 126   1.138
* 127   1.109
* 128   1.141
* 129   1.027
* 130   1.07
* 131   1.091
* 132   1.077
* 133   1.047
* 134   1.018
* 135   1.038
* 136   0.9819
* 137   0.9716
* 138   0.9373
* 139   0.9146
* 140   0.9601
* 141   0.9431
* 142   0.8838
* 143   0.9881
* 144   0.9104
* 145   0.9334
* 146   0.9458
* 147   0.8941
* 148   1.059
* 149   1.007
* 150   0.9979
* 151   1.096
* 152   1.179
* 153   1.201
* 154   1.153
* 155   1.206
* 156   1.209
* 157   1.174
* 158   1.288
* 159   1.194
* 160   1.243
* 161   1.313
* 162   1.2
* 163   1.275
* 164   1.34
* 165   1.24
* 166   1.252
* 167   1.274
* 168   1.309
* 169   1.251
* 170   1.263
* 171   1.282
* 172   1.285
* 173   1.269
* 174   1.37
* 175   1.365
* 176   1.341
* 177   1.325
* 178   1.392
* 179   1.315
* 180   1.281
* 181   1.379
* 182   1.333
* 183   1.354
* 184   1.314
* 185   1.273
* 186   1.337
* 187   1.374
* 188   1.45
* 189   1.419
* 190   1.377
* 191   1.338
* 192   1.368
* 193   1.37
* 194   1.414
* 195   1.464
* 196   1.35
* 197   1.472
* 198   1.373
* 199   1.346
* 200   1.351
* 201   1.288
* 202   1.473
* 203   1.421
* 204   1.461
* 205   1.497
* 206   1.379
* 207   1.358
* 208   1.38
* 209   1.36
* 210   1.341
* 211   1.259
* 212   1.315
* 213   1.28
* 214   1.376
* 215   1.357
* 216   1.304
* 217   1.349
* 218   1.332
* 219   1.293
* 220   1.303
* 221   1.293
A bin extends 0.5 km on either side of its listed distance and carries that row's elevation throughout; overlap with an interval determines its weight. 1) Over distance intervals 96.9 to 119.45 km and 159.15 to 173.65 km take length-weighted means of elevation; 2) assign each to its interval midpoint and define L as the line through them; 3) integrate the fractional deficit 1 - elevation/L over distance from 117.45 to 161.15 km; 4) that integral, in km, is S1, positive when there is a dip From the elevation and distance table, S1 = 6.2 km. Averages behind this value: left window 1.28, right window 1.27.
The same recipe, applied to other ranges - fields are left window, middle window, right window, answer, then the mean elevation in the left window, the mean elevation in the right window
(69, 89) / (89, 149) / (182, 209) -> 9.6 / 1.39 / 1.38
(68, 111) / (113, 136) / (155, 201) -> 2.8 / 1.33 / 1.32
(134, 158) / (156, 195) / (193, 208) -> -2.7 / 1.03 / 1.4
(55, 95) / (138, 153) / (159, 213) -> 4.0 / 1.36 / 1.34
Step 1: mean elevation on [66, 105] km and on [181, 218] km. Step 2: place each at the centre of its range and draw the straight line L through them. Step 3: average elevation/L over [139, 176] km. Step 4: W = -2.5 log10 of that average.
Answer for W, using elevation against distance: 0.173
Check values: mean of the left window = 1.34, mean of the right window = 1.37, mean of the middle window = 1.16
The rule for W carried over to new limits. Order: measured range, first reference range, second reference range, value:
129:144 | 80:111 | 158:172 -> 0.28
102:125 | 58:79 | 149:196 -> 0.07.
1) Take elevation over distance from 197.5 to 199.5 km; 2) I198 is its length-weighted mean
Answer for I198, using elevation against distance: 1.36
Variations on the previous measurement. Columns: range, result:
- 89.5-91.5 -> 1.26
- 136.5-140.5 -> 0.946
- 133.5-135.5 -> 1.03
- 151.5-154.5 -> 1.18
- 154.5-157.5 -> 1.2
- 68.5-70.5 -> 1.41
